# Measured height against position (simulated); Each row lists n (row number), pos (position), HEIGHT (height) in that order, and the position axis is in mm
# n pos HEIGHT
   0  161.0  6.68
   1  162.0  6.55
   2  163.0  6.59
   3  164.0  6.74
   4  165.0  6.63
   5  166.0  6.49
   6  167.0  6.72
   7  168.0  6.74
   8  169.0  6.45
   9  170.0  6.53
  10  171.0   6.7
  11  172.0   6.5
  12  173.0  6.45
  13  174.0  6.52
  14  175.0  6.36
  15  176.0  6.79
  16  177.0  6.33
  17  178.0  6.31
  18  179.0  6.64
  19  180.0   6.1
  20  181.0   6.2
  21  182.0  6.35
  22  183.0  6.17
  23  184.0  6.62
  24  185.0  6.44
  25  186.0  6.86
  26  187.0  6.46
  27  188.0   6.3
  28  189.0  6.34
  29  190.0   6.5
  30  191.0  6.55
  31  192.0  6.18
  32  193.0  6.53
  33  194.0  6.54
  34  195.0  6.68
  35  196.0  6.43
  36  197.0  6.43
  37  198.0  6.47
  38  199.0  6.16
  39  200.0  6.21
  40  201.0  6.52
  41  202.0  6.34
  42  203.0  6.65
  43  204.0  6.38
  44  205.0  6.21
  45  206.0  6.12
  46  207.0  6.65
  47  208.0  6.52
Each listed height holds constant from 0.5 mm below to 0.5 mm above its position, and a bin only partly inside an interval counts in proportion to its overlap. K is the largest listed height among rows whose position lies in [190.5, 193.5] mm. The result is 6.55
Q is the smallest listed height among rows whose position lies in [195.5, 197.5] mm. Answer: 6.43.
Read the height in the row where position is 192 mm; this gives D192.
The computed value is 6.18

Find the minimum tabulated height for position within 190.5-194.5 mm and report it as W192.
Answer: 6.18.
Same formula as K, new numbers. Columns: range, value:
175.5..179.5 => 6.79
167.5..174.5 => 6.74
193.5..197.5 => 6.68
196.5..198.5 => 6.47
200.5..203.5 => 6.65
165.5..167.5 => 6.72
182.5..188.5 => 6.86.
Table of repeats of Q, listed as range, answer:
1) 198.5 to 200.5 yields 6.16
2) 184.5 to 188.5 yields 6.3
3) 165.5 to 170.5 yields 6.45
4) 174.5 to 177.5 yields 6.33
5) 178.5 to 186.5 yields 6.1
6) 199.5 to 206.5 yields 6.12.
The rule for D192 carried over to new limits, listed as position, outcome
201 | 6.52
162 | 6.55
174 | 6.52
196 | 6.43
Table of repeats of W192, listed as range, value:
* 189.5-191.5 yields 6.5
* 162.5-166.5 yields 6.49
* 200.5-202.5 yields 6.34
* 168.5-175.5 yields 6.36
